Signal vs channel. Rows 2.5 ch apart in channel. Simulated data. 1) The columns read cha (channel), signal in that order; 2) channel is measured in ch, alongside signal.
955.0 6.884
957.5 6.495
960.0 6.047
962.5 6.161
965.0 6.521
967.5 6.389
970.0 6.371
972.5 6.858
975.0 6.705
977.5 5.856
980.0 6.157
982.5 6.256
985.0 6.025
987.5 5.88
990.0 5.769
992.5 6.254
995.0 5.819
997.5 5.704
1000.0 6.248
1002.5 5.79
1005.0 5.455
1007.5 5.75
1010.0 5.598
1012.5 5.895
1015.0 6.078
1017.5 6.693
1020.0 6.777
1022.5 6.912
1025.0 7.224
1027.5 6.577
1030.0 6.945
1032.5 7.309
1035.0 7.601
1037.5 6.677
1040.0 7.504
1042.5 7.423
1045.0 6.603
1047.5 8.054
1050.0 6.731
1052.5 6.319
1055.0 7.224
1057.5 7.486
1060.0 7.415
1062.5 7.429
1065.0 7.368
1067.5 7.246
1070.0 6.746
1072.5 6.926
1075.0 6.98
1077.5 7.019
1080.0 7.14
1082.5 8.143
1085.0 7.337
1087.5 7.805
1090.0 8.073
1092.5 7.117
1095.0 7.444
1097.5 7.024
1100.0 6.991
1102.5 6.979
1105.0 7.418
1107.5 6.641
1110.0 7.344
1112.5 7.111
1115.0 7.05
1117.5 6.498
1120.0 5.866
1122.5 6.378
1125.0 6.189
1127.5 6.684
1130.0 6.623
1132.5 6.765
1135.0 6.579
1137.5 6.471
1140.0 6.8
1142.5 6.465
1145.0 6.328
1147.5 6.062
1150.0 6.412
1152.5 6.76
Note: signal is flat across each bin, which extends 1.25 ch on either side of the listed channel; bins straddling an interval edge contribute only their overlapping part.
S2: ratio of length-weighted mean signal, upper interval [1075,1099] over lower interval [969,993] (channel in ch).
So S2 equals 1.2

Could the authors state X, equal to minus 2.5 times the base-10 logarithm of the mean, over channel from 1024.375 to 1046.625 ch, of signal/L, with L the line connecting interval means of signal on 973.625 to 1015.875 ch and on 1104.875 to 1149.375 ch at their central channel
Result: -0.16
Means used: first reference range 5.96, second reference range 6.6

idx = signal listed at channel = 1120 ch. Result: 5.866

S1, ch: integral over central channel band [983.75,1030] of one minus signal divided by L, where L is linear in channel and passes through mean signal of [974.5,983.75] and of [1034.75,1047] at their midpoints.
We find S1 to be 3.4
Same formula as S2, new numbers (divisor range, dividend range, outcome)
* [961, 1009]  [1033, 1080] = 1.17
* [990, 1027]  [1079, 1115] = 1.19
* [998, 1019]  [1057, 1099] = 1.23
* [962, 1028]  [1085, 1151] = 1.10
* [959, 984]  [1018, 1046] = 1.11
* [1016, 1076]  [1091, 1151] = 0.95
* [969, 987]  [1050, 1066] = 1.14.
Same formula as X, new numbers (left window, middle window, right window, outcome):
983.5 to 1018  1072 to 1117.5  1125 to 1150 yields -0.15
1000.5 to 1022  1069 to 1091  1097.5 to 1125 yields -0.12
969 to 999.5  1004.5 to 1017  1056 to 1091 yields 0.12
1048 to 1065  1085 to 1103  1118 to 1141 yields -0.08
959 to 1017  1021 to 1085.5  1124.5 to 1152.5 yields -0.15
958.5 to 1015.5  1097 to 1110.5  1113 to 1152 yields -0.10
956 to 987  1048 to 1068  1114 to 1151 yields -0.13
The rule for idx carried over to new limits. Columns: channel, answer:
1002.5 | 5.79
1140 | 6.8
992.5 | 6.254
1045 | 6.603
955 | 6.884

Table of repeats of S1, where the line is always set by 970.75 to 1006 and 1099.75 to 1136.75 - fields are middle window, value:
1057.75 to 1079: -2.2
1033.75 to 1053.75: -2.4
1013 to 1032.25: -1.5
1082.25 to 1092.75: -1.8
